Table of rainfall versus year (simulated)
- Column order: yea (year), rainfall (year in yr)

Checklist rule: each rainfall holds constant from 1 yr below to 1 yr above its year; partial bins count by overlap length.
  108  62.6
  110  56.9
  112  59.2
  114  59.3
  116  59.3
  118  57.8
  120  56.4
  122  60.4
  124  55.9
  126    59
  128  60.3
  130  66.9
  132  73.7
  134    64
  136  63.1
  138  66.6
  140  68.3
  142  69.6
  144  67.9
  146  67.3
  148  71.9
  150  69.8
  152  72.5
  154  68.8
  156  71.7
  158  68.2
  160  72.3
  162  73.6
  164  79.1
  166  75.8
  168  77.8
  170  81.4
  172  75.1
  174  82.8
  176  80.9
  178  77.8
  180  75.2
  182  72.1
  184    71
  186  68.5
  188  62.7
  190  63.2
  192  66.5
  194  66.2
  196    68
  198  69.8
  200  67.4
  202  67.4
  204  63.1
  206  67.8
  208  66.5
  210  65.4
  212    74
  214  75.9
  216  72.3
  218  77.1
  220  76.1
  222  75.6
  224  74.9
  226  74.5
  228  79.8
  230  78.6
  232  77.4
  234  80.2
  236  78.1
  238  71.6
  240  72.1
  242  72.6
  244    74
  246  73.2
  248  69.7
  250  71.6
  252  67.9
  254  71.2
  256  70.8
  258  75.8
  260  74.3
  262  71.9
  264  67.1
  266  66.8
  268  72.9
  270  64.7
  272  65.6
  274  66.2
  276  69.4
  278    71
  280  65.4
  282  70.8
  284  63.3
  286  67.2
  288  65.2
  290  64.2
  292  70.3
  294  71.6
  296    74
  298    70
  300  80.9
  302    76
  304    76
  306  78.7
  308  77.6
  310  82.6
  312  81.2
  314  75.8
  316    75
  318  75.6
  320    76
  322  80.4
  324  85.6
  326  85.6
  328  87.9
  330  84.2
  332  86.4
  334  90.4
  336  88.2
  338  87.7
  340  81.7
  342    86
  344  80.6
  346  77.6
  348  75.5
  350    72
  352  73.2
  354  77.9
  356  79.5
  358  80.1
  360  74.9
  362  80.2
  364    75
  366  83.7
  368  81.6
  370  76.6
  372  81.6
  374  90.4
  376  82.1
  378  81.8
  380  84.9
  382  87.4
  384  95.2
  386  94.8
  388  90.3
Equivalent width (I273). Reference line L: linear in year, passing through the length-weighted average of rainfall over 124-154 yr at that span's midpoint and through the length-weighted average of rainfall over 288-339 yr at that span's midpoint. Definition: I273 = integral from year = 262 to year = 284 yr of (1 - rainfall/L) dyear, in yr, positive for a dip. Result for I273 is 2.4 yr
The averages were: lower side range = 66.9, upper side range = 79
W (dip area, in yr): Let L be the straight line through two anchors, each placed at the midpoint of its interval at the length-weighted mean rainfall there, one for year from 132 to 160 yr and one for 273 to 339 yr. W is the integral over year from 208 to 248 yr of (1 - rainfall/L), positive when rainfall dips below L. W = -1.1 yr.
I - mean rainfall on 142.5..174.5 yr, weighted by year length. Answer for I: 73.3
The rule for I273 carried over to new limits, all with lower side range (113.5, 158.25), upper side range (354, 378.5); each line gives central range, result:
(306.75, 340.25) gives -2.1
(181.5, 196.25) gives 0.3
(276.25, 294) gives 1.8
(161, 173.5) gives -1.9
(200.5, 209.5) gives 0.5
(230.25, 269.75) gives 0.1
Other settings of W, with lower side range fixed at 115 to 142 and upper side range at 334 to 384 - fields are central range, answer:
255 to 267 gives 0.4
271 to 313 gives 2.3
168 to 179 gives -2.2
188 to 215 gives 0.4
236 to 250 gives -0.1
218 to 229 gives -0.9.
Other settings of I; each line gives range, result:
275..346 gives 77.2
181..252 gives 71.5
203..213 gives 67.4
